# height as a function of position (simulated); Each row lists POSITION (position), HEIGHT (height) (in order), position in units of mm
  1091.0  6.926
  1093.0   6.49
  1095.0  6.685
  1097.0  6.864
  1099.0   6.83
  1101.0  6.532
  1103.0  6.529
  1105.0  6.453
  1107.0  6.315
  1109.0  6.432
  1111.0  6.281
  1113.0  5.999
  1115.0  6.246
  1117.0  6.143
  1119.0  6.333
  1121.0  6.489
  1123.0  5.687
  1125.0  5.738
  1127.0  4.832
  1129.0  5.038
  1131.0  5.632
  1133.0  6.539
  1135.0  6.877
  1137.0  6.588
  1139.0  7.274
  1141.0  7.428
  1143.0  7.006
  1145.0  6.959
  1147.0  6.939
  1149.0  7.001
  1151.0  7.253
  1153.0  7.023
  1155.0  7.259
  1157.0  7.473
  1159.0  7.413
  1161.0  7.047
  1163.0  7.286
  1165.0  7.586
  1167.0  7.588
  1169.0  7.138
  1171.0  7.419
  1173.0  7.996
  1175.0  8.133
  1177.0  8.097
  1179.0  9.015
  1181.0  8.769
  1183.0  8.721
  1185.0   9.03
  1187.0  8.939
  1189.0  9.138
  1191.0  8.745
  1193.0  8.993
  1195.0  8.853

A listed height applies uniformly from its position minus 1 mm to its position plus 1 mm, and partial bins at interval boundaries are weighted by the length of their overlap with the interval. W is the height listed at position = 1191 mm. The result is 8.745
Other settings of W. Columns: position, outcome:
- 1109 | 6.432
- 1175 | 8.133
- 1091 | 6.926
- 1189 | 9.138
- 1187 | 8.939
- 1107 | 6.315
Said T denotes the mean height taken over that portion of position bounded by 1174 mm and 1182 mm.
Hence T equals 8.5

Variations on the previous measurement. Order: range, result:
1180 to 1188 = 8.86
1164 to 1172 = 7.43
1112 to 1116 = 6.12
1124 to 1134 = 5.56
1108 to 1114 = 6.24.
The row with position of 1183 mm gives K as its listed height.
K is 8.721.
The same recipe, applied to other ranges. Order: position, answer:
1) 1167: 7.588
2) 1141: 7.428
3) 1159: 7.413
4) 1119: 6.333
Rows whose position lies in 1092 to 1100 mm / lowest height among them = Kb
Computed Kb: 6.49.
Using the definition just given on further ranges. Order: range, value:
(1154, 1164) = 7.047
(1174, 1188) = 8.097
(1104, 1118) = 5.999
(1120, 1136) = 4.832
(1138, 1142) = 7.274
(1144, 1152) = 6.939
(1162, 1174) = 7.138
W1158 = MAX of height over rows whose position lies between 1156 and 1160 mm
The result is 7.473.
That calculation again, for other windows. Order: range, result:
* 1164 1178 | 8.133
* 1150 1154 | 7.253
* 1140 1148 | 7.428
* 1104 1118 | 6.453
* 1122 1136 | 6.877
